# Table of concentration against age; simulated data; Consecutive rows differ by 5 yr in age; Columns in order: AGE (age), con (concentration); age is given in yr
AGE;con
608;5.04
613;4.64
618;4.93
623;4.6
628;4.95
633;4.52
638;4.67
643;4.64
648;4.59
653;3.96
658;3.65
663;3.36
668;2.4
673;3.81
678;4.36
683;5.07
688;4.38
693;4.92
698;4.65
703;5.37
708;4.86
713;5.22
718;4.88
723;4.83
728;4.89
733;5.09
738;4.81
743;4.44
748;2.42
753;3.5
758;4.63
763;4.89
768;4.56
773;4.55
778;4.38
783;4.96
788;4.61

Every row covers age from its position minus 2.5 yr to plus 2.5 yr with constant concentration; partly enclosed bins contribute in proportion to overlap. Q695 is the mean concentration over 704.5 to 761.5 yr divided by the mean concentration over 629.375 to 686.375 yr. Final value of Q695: 1.1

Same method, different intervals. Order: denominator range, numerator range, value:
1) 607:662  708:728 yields 1.10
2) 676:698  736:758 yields 0.82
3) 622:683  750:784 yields 1.07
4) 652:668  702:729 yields 1.46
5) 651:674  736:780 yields 1.25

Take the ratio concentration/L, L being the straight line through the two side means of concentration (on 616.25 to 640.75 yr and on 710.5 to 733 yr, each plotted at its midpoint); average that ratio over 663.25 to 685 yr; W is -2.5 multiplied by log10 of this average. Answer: 0.26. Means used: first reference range 4.73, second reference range 4.97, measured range 3.83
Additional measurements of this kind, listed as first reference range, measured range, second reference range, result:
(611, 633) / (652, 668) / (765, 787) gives 0.346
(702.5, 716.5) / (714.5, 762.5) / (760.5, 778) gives 0.105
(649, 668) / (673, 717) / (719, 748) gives -0.177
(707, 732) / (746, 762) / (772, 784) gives 0.274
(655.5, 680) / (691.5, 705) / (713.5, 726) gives -0.150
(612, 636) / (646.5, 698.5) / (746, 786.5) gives 0.124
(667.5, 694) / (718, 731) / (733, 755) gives -0.204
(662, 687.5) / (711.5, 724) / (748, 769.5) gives -0.232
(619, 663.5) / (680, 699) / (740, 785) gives -0.099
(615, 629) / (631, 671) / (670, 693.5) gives 0.169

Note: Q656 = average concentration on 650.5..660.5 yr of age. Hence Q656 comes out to 3.8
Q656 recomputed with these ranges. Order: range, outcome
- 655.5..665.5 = 3.5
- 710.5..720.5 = 5.05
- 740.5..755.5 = 3.45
